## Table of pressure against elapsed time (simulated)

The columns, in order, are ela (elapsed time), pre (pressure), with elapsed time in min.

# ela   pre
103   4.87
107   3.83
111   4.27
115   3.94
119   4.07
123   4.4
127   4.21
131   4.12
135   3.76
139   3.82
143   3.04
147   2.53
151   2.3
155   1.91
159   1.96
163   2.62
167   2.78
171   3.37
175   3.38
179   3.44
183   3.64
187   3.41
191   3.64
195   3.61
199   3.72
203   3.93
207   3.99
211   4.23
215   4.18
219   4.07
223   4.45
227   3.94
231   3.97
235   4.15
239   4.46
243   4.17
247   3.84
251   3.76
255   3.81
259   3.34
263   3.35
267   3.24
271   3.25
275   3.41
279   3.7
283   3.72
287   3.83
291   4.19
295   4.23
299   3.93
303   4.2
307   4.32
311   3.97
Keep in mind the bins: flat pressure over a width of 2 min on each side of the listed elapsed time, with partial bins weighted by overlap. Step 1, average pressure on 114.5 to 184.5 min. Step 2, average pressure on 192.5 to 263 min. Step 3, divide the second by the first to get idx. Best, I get 1.2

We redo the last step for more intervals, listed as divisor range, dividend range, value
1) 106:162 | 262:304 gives 1.09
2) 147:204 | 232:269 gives 1.23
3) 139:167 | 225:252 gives 1.61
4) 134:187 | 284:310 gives 1.38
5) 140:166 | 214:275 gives 1.56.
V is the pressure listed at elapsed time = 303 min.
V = 4.2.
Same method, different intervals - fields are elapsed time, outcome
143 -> 3.04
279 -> 3.7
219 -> 4.07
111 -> 4.27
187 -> 3.41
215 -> 4.18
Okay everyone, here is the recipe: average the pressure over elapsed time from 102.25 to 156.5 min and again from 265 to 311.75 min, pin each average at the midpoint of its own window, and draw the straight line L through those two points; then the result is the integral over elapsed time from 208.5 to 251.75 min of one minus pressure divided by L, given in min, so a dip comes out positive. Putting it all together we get -4.2 min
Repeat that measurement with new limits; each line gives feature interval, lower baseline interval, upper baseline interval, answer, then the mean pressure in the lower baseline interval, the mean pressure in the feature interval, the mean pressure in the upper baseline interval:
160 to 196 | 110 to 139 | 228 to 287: 6.1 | 4.08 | 3.28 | 3.73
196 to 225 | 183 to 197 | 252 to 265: -4.2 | 3.57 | 4.07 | 3.52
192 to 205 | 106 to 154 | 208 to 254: 0.7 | 3.65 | 3.74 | 4.1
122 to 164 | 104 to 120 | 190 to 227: 9.5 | 4.08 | 3.13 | 3.99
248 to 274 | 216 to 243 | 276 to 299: 3.6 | 4.17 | 3.47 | 3.91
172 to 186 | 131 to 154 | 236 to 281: -0.7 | 3.13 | 3.47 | 3.68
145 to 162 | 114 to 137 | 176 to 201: 7.3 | 4.09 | 2.2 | 3.57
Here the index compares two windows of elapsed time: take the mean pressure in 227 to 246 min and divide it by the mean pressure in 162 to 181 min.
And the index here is 1.3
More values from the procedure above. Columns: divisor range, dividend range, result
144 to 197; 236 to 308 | 1.29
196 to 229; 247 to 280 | 0.86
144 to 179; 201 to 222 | 1.54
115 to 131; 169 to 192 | 0.83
